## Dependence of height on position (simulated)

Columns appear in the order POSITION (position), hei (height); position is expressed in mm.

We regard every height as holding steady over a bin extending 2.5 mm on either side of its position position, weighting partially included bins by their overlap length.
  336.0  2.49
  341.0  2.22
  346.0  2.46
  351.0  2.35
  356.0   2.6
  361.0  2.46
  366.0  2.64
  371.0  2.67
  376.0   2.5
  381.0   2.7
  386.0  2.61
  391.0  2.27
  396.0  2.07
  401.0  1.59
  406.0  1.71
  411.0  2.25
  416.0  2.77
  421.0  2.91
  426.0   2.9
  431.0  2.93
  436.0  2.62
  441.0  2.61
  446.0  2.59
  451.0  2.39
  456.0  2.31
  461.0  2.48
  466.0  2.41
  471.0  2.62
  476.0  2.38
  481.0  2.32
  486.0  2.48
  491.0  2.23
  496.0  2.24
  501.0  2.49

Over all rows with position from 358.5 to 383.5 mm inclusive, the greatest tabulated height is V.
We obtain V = 2.7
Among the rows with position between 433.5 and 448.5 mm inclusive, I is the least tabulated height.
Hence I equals 2.59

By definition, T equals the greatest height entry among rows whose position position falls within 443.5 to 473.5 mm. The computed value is 2.62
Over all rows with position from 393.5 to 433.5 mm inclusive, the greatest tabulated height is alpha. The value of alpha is 2.93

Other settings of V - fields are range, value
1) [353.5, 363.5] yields 2.6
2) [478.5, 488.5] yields 2.48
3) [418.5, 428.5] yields 2.91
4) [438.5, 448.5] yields 2.61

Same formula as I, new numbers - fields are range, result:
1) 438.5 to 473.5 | 2.31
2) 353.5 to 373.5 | 2.46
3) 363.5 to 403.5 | 1.59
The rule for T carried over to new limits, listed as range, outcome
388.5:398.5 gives 2.27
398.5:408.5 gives 1.71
